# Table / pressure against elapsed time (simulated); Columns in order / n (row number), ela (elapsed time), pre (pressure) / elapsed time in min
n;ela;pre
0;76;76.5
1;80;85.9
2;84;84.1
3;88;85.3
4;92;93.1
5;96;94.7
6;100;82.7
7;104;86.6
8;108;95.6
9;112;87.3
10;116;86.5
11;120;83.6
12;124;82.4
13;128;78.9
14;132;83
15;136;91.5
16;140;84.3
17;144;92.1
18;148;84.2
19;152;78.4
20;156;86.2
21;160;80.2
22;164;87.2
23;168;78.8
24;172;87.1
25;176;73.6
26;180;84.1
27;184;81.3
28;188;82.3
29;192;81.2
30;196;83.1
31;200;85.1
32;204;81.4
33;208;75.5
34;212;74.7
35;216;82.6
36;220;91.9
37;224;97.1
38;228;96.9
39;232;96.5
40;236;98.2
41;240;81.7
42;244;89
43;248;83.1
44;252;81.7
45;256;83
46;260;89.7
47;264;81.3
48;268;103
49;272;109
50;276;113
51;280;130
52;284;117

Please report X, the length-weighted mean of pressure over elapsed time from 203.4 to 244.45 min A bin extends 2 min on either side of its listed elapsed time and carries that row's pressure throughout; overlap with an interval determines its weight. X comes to 87.9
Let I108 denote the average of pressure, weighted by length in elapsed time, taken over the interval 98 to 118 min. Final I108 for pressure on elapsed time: 87.7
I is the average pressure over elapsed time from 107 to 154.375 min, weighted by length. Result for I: 85.4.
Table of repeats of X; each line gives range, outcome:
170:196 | 81.7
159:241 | 84.9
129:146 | 87.2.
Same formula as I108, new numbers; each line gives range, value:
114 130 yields 82.8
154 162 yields 83.2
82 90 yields 84.7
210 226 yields 86.6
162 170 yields 83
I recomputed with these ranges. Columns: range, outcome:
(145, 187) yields 82.4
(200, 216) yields 78.9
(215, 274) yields 91.1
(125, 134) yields 81.1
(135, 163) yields 85.1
